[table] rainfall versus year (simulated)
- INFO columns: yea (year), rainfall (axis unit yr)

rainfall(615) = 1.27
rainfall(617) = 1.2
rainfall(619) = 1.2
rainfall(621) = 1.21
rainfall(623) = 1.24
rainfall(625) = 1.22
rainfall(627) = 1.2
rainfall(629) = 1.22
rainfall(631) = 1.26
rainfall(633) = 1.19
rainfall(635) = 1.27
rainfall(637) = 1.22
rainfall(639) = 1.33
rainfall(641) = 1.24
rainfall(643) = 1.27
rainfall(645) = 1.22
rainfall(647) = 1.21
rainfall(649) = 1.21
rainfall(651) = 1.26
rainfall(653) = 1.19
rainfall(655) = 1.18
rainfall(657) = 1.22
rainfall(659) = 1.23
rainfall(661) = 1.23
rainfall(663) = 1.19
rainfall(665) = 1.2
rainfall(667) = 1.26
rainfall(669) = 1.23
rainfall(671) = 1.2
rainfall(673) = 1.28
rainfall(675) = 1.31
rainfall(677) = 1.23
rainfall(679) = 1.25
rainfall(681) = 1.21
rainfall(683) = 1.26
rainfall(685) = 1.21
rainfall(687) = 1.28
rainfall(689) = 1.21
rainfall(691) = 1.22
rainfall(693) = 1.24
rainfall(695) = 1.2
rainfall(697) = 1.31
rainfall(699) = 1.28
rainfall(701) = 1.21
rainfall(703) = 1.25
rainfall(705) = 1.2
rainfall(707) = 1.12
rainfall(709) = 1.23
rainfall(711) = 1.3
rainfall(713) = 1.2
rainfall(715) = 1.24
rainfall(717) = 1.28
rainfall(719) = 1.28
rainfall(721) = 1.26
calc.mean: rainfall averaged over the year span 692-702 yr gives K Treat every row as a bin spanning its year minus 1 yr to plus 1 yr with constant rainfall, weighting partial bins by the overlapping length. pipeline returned 1.25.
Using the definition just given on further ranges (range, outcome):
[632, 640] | 1.25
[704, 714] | 1.21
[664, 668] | 1.23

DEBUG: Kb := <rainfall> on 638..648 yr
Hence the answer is 1.25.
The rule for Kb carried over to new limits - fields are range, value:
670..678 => 1.25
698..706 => 1.24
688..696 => 1.22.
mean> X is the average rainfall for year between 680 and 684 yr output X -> 1.23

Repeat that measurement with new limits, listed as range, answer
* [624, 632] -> 1.22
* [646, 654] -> 1.22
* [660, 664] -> 1.21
